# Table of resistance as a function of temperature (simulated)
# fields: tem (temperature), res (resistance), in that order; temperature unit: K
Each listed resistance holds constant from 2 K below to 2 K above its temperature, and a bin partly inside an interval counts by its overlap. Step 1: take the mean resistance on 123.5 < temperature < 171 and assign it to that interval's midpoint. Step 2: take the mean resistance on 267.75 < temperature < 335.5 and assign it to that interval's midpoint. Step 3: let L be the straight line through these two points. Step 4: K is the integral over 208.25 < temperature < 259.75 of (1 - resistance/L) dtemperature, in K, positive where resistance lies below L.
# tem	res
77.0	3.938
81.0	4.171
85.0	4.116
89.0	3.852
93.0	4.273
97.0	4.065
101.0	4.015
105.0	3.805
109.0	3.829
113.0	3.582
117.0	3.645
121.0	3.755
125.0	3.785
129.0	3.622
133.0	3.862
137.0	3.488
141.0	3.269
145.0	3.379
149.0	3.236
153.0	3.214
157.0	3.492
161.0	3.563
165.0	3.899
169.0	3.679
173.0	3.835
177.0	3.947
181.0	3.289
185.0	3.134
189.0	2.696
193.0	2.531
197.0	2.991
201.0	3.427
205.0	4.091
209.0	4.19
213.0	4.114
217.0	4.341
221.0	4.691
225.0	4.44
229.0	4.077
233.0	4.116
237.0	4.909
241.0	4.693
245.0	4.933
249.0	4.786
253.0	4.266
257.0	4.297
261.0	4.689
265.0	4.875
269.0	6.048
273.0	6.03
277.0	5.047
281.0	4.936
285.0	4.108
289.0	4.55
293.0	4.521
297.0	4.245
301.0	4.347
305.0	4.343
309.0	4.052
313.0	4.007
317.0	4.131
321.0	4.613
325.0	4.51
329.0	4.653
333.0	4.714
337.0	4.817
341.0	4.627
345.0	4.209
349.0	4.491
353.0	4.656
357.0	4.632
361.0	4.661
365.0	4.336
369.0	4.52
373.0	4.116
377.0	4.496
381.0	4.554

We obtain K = -3.9 K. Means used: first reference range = 3.54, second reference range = 4.62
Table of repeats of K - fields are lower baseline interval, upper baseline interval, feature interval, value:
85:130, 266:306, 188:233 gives 6.2 K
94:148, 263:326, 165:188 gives 2.5 K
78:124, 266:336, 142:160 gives 3.3 K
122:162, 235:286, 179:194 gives 4.0 K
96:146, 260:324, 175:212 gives 6.5 K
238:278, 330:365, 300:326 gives 2.5 K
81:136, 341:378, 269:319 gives -3.3 K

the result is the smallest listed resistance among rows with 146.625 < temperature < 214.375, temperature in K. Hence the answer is 2.531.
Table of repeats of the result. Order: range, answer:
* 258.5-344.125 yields 4.007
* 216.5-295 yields 4.077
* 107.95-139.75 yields 3.488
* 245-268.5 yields 4.266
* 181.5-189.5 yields 2.696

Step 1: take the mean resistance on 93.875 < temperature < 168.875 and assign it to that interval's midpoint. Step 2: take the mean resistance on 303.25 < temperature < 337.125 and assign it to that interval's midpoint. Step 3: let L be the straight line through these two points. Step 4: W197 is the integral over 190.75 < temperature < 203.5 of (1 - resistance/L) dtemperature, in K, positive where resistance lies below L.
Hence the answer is 2.9 K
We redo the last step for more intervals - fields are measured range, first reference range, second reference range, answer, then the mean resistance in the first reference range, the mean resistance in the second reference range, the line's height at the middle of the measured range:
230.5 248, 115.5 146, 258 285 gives 0.5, 3.61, 5.15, 4.8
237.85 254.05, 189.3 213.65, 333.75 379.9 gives -4.1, 3.47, 4.51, 3.77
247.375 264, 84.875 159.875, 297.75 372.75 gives -1.4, 3.69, 4.45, 4.17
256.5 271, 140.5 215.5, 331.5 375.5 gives -3.8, 3.48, 4.52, 3.99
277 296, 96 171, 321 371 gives -1.2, 3.64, 4.57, 4.31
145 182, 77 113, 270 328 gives 5.4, 3.99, 4.56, 4.18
